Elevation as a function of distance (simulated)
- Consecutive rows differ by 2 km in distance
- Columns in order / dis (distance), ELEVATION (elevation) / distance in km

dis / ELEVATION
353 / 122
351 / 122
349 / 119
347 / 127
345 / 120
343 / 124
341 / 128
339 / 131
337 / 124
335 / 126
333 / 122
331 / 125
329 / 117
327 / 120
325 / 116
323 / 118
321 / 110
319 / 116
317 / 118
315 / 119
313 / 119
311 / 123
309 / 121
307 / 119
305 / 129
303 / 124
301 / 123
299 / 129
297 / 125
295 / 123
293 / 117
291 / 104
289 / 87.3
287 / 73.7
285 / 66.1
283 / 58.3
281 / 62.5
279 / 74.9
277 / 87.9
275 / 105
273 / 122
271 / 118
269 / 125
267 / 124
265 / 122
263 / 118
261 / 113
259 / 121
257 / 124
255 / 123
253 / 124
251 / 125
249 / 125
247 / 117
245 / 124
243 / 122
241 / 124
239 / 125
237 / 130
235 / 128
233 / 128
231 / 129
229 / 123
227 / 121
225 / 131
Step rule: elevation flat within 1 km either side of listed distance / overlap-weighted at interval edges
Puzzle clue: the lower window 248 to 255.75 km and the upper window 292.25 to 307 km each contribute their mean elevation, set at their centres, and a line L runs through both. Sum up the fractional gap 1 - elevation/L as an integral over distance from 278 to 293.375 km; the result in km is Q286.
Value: 5.6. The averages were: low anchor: 124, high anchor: 124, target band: 79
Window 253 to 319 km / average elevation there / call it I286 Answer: 110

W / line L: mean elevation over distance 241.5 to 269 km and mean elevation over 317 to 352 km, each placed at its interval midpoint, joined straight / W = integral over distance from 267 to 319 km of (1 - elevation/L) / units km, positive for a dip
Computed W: 6.06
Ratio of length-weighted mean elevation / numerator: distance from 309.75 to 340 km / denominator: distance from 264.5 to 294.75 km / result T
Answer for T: 1.24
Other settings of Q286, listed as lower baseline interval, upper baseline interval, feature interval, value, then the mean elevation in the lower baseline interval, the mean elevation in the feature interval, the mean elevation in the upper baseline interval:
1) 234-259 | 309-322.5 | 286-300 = 1.3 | 124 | 108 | 118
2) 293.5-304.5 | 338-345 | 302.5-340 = 1.4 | 125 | 121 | 127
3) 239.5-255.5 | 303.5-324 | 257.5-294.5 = 6.4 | 123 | 101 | 119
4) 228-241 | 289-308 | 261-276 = 0.5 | 127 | 119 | 120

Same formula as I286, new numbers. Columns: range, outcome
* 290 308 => 121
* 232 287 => 112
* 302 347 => 121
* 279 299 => 91.9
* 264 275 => 121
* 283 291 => 77.1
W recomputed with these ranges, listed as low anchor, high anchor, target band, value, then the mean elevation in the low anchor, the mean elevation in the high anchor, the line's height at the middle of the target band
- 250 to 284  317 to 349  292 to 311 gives -1.3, 109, 121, 115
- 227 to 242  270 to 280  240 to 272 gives -2.5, 126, 102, 113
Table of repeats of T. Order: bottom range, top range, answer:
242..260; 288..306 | 0.96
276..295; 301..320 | 1.45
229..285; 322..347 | 1.08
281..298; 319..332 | 1.27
